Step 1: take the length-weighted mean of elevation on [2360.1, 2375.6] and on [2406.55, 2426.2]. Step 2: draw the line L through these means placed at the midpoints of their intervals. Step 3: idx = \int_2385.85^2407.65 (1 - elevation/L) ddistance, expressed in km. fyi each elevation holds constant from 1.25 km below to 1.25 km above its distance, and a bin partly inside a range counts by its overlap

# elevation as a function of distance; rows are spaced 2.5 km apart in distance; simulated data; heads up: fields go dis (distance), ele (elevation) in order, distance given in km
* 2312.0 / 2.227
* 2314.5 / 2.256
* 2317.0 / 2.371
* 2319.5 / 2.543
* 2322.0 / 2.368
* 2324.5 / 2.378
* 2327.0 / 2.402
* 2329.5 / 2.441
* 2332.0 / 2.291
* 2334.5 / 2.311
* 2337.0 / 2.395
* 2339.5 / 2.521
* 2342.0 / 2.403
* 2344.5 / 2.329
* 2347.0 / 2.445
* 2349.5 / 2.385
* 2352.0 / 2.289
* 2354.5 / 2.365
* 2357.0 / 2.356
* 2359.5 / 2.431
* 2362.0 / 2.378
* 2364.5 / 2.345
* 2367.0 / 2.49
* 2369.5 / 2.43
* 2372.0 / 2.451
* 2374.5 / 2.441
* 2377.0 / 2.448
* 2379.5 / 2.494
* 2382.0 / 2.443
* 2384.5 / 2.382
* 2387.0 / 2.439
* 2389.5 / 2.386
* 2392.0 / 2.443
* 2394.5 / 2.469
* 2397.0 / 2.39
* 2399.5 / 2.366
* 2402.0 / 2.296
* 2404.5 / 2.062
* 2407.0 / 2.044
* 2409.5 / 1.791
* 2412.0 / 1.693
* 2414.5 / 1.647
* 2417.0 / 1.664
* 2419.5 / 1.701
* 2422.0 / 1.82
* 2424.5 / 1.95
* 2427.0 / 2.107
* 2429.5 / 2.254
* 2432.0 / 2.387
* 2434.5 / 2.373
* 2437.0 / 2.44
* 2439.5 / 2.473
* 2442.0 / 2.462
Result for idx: -3.0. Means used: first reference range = 2.42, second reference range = 1.79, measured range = 2.33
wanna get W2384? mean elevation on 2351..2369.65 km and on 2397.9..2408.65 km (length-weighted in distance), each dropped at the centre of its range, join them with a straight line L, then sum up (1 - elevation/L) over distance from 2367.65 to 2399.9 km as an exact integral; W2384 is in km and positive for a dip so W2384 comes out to -2.2 km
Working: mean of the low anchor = 2.38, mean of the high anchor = 2.18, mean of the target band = 2.43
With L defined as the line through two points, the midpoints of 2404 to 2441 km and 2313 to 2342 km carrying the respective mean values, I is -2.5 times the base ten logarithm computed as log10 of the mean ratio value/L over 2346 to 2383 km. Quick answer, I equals -0.08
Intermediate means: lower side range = 2.39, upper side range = 2.03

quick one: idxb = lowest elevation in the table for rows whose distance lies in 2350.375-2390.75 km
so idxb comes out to 2.289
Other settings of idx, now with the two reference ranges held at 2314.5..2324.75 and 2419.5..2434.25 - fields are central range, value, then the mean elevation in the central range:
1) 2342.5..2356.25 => -0.3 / 2.36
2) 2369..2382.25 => -1.3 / 2.45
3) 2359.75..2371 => -0.7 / 2.41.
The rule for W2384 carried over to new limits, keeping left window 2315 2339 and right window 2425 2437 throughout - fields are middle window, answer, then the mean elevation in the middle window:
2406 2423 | 4.0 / 1.76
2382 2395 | -0.6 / 2.42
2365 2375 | -0.4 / 2.45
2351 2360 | 0.0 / 2.36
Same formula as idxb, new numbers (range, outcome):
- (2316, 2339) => 2.291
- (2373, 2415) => 1.647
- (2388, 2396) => 2.386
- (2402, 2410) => 1.791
